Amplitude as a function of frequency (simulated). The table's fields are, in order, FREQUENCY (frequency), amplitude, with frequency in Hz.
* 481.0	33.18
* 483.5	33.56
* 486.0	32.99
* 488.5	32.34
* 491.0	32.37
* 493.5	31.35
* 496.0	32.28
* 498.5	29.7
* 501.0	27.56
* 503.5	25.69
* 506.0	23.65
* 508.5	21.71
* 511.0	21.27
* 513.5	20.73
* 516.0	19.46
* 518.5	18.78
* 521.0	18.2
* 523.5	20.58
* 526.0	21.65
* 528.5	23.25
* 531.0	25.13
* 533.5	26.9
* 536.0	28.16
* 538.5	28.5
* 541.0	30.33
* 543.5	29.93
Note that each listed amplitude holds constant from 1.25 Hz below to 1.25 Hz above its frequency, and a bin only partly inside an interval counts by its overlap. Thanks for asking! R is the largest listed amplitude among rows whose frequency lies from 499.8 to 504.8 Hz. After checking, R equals 27.56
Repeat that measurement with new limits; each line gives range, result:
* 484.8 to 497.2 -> 32.99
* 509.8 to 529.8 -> 23.25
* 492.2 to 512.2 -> 32.28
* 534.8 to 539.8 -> 28.5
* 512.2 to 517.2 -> 20.73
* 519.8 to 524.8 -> 20.58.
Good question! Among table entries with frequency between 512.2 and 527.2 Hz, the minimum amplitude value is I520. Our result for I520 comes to 18.2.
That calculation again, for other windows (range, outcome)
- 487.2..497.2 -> 31.35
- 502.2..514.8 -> 20.73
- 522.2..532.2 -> 20.58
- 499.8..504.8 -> 25.69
